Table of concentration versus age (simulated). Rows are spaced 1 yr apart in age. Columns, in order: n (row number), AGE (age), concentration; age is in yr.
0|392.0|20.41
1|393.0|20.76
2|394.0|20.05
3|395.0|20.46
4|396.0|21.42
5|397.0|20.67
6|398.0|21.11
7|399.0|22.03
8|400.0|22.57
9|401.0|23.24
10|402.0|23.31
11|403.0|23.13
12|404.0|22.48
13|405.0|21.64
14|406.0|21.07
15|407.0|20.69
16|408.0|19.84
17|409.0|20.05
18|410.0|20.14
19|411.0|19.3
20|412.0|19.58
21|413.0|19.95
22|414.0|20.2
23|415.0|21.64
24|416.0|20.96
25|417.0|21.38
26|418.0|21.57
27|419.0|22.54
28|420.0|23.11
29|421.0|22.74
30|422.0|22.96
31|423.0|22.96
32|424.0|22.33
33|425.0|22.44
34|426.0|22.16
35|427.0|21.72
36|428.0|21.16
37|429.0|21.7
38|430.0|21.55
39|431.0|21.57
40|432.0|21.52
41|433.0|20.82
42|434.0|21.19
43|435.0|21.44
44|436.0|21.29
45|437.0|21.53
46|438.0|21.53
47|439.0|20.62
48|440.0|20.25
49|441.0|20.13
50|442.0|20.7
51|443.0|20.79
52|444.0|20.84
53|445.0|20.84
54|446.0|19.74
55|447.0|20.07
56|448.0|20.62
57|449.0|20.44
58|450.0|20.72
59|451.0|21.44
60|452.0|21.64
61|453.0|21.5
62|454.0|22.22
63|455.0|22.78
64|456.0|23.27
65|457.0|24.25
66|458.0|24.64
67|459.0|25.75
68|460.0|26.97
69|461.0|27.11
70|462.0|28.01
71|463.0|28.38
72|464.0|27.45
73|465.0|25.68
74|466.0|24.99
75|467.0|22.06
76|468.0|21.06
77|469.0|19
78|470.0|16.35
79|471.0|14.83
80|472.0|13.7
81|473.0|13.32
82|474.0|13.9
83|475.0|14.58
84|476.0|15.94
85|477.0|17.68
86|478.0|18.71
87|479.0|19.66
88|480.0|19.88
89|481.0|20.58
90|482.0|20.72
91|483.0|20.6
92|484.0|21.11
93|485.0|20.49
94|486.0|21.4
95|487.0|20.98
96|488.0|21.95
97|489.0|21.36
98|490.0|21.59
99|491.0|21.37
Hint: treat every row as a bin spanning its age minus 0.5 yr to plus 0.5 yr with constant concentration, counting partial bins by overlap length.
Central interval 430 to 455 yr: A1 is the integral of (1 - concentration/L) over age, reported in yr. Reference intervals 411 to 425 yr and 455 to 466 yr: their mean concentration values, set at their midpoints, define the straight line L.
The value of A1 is 3.18 yr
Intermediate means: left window 21.6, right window 25.9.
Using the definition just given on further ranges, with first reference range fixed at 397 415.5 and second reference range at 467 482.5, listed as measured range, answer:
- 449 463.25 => -4.3 yr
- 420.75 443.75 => -2.0 yr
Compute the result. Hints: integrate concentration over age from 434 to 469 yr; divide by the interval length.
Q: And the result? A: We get 22.6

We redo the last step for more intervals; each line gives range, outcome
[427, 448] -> 21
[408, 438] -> 21.4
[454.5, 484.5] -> 21.1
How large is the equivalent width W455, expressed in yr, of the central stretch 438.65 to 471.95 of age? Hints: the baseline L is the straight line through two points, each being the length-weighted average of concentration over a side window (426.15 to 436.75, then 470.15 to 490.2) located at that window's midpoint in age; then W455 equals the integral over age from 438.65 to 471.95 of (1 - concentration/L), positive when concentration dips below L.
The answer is -3.6 yr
